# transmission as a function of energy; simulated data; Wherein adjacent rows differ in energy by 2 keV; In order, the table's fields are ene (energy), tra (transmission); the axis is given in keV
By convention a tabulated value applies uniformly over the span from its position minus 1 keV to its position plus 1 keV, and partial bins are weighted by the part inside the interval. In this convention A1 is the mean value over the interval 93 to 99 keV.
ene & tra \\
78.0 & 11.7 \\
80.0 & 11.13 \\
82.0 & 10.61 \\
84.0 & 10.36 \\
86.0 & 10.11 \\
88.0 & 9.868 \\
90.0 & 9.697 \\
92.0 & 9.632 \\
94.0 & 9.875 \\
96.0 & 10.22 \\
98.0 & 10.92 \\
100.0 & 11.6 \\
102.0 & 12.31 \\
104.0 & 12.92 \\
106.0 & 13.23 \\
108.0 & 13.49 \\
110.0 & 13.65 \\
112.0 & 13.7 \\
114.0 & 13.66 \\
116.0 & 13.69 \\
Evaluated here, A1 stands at 10.3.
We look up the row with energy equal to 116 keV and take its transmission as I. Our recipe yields 13.69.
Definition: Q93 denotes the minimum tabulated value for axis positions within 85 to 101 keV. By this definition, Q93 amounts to 9.632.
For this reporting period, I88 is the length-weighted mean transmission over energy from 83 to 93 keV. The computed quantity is 9.93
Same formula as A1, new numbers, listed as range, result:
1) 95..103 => 11.3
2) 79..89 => 10.4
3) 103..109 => 13.2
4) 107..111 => 13.6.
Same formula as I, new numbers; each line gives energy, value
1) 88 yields 9.868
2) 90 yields 9.697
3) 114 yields 13.66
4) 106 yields 13.23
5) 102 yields 12.31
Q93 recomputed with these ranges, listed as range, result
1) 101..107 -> 12.31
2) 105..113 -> 13.23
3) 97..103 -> 10.92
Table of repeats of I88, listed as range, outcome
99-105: 12.3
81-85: 10.5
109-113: 13.7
